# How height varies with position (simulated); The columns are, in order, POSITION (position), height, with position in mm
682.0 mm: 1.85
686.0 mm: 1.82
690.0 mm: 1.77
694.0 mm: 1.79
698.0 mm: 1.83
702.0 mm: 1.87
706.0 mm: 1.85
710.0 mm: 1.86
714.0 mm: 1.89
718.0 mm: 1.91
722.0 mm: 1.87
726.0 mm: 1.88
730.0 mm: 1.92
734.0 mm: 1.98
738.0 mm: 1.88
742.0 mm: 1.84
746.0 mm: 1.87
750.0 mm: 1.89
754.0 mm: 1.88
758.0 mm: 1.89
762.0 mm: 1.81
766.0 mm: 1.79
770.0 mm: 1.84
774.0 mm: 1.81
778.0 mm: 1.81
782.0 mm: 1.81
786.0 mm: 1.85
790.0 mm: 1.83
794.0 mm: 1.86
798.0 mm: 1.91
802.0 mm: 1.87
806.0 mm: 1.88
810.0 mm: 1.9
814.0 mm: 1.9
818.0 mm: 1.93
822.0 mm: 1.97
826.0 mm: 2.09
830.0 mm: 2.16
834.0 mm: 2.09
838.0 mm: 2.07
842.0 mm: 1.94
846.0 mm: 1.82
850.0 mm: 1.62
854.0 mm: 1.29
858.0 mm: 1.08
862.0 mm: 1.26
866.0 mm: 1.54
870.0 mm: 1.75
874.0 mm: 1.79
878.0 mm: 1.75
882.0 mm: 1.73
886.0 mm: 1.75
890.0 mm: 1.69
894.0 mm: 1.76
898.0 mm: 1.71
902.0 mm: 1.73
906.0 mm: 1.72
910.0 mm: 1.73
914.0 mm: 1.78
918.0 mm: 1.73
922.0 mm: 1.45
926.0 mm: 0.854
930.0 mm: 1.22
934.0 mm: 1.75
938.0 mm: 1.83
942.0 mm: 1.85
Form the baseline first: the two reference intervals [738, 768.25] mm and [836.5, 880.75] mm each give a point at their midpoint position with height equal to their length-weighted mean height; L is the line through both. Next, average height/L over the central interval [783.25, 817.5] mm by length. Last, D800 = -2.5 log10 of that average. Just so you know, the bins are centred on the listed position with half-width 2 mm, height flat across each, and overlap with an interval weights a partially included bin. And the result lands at -0.075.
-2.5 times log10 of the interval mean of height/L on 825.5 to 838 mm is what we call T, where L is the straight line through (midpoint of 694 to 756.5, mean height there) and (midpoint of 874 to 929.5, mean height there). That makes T -0.21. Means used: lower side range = 1.88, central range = 2.11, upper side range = 1.64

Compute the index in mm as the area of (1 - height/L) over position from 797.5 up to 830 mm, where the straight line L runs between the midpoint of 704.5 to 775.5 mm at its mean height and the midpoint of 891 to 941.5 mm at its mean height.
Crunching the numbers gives -3.4 mm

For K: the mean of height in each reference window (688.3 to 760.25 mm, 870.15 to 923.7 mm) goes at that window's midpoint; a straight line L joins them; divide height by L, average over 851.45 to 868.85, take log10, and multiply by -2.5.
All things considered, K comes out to 0.30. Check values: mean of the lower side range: 1.87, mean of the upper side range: 1.72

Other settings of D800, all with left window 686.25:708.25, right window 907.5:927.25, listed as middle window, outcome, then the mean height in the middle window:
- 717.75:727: -0.05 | 1.88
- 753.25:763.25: -0.07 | 1.86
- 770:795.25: -0.07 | 1.83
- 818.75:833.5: -0.24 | 2.06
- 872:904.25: -0.11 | 1.74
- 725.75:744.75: -0.08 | 1.9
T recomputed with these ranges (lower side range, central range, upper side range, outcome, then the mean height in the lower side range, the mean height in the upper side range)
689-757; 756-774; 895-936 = -0.01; 1.87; 1.57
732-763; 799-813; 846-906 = -0.08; 1.88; 1.61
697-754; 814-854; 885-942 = -0.11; 1.88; 1.63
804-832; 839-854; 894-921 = 0.09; 1.98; 1.72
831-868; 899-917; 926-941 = -0.12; 1.65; 1.52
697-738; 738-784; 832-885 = -0.01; 1.89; 1.67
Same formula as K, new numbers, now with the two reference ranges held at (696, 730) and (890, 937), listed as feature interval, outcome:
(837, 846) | -0.16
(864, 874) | -0.01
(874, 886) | -0.07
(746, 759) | -0.04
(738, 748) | -0.02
